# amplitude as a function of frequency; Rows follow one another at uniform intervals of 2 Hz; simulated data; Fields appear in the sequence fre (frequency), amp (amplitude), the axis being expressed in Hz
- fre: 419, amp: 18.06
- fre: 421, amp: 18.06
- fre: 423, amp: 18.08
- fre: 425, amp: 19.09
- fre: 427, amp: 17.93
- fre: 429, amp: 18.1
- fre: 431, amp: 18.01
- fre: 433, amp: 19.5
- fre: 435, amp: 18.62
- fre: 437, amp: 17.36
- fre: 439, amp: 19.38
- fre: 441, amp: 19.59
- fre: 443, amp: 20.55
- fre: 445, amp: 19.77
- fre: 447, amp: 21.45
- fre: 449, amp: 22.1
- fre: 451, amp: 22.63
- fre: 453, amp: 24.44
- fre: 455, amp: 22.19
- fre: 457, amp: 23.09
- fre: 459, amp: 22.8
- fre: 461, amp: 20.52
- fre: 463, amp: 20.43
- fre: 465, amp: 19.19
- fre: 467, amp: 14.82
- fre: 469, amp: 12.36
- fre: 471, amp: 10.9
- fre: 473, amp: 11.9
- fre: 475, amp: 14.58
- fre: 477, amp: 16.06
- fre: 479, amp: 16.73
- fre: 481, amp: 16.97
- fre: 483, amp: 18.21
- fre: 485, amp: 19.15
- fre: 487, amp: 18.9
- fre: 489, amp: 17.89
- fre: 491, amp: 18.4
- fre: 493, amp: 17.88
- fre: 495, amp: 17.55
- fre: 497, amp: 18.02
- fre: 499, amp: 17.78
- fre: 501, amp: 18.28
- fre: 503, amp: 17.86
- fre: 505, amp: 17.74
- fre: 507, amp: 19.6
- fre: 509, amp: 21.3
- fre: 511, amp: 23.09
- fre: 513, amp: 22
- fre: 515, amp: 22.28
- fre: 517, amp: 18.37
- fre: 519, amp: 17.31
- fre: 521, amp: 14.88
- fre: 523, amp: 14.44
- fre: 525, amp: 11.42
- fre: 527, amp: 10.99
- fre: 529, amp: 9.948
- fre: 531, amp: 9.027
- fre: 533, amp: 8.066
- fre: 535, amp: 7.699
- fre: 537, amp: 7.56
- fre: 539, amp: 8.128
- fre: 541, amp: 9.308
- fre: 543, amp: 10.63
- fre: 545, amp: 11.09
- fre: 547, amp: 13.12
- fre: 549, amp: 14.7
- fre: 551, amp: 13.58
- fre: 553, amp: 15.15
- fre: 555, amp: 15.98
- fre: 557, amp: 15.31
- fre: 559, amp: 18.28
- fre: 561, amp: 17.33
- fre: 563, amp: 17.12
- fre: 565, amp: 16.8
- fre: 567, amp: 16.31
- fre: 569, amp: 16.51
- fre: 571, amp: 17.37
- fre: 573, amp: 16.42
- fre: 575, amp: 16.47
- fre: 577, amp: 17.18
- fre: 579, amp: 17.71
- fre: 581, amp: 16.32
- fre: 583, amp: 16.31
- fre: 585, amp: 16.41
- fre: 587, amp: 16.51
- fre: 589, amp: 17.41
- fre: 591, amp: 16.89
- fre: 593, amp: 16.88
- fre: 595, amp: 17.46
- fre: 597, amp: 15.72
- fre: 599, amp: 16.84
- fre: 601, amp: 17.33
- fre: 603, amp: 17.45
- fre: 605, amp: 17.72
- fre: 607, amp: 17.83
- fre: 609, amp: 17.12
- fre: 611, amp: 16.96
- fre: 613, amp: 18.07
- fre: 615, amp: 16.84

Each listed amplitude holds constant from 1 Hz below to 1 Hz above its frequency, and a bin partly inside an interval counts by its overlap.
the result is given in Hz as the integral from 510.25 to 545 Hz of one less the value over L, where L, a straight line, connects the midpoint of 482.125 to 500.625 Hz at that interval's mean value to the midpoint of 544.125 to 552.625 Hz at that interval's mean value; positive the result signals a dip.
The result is 5.03 Hz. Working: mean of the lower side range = 18.2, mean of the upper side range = 13.3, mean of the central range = 13.1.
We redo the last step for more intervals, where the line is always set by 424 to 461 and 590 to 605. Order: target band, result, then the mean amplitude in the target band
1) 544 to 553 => 2.3 Hz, 13.3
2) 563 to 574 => 0.6 Hz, 16.7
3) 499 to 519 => -0.9 Hz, 19.8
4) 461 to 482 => 4.4 Hz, 15.6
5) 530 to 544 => 7.4 Hz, 8.63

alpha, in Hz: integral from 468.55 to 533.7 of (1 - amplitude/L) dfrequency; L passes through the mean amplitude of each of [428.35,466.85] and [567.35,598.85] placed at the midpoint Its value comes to 8.74 Hz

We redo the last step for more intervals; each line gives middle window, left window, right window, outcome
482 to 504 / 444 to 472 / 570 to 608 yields 0.97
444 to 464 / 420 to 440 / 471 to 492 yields -4.99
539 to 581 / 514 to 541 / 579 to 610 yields -1.66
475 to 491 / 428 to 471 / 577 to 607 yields 1.23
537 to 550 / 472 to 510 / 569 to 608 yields 4.80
